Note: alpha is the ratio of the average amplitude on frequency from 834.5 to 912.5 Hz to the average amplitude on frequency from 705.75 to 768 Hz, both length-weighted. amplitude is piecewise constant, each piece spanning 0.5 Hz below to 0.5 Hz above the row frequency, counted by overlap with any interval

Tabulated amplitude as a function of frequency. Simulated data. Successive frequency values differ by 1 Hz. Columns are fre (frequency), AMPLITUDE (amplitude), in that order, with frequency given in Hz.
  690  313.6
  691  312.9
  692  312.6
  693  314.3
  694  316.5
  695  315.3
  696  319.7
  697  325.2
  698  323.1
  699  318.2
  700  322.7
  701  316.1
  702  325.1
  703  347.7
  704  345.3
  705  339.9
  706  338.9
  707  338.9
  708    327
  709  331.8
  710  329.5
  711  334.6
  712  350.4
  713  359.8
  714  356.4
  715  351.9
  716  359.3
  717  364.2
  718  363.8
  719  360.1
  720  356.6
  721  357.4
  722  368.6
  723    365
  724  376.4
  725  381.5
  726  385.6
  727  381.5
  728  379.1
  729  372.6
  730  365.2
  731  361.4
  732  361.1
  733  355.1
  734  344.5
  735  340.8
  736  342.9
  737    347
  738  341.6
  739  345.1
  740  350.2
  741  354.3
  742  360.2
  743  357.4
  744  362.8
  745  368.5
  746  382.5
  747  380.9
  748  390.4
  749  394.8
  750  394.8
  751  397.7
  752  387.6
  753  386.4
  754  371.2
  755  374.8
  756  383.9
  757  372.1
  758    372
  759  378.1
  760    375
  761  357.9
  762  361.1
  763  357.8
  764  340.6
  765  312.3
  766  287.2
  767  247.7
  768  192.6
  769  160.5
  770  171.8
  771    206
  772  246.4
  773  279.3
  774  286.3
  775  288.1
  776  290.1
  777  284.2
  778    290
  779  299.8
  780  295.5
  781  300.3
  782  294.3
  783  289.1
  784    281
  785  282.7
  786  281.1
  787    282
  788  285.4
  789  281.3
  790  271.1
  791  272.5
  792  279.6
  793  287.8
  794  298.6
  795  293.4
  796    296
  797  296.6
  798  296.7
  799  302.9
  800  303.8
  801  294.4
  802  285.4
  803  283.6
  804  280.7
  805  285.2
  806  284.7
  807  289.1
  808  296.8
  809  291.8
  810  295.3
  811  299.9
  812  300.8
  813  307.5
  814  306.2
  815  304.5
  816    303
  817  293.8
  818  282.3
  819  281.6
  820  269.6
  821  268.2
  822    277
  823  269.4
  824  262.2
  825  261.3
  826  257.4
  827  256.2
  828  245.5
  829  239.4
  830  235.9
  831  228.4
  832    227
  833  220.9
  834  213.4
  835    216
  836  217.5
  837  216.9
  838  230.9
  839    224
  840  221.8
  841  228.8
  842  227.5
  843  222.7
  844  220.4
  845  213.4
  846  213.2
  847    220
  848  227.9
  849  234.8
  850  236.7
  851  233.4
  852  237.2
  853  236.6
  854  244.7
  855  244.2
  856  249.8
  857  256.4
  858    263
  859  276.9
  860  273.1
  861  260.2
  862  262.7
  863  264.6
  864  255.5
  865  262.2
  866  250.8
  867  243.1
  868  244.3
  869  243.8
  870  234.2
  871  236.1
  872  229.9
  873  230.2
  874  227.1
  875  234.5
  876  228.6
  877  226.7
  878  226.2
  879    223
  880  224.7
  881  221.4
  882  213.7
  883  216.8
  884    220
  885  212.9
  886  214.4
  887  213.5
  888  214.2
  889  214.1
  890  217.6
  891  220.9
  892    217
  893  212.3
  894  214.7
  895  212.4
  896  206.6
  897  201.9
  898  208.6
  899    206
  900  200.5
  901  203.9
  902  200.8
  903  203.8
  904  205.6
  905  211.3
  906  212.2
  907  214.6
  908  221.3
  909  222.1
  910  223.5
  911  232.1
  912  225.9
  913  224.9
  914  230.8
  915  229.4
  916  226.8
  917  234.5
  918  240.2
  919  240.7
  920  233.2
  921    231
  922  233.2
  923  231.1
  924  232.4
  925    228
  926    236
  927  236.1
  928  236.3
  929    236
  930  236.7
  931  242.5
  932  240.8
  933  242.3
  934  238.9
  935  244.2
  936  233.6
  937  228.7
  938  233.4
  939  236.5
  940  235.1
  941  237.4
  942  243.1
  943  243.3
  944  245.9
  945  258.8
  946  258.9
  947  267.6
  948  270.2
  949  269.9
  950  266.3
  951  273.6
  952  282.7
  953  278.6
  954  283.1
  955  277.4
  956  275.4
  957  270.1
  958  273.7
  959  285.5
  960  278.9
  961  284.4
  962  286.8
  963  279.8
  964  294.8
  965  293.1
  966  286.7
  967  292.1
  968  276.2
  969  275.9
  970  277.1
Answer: 0.6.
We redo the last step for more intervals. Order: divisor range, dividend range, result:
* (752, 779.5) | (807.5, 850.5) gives 0.82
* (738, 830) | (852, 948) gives 0.76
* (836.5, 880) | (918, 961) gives 1.05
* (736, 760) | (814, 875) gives 0.66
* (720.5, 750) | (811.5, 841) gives 0.70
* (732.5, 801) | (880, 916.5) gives 0.68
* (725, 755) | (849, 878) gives 0.67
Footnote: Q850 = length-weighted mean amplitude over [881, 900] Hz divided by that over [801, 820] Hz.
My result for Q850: 0.73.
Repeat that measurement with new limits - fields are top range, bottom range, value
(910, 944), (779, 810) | 0.81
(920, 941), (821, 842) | 0.99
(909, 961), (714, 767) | 0.68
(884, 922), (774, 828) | 0.76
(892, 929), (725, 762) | 0.60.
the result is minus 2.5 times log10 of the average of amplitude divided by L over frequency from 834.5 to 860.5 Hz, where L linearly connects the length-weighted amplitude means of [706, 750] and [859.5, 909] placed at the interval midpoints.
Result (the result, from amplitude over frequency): 0.097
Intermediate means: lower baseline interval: 360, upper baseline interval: 225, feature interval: 234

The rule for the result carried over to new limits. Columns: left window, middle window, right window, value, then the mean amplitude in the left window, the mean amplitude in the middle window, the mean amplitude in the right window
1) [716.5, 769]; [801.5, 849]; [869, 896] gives 0.08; 357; 257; 222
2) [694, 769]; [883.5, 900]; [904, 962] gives 0.25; 350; 213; 245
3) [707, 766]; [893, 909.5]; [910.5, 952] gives 0.23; 362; 209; 241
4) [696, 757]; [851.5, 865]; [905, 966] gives 0.13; 357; 256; 248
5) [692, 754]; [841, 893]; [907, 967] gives 0.21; 354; 234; 250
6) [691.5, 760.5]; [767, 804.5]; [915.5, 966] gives 0.18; 356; 276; 254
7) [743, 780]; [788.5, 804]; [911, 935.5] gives 0.06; 326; 289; 235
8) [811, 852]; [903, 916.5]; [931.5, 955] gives 0.14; 248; 221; 253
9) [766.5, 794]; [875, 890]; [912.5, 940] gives 0.12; 268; 220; 235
